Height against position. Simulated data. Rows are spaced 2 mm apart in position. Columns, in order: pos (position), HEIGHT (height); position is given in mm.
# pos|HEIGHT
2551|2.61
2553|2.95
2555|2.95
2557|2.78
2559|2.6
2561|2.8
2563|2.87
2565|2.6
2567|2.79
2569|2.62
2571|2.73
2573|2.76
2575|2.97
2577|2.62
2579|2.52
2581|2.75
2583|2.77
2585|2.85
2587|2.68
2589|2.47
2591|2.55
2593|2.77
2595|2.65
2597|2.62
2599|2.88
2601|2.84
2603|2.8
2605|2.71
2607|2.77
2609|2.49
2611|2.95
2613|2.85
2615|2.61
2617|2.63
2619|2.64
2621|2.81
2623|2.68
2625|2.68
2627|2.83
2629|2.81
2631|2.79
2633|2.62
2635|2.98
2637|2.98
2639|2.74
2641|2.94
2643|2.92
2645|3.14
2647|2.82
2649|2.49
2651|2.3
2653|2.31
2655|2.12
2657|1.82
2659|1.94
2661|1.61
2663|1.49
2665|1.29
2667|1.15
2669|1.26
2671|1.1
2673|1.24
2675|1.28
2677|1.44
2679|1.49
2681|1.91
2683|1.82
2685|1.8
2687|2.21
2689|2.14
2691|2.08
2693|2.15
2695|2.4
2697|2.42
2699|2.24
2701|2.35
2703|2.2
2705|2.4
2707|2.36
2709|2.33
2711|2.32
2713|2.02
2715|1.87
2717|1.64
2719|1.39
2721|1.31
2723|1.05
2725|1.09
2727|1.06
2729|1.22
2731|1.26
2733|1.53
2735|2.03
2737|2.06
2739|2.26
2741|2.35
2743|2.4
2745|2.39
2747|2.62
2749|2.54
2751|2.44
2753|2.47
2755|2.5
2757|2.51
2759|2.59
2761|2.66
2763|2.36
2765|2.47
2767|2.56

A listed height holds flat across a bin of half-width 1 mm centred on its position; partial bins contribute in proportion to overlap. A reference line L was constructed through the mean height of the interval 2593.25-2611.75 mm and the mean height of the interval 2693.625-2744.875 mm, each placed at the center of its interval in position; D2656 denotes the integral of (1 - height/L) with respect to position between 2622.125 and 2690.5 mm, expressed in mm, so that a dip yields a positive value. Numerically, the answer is 6.70 mm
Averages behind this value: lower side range 2.74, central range 2.15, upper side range 1.91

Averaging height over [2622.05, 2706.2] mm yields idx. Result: 2.18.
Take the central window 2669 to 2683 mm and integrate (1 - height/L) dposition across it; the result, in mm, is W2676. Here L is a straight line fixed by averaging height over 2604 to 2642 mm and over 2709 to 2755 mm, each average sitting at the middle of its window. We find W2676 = 5.4 mm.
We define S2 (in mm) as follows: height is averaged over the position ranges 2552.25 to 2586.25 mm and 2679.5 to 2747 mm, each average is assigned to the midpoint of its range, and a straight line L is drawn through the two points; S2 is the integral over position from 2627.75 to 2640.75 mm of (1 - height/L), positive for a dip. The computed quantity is -2.36 mm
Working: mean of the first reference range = 2.76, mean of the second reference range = 1.95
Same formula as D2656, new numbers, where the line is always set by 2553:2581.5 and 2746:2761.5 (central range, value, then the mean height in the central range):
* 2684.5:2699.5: 2.39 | 2.19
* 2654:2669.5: 6.14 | 1.6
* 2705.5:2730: 8.80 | 1.65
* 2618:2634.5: -0.36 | 2.74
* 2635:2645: -0.99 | 2.93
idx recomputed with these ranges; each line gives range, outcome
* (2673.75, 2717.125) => 2.04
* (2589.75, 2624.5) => 2.72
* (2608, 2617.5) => 2.71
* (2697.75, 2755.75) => 1.99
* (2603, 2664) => 2.59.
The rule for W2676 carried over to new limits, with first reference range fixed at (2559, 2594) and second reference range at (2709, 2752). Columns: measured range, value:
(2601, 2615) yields -1.2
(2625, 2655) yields -4.8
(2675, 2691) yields 2.3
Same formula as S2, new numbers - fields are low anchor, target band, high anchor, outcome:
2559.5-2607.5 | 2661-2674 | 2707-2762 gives 5.83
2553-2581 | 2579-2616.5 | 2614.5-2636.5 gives 0.39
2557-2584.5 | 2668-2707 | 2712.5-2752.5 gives 3.08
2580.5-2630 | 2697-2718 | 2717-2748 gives -2.78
